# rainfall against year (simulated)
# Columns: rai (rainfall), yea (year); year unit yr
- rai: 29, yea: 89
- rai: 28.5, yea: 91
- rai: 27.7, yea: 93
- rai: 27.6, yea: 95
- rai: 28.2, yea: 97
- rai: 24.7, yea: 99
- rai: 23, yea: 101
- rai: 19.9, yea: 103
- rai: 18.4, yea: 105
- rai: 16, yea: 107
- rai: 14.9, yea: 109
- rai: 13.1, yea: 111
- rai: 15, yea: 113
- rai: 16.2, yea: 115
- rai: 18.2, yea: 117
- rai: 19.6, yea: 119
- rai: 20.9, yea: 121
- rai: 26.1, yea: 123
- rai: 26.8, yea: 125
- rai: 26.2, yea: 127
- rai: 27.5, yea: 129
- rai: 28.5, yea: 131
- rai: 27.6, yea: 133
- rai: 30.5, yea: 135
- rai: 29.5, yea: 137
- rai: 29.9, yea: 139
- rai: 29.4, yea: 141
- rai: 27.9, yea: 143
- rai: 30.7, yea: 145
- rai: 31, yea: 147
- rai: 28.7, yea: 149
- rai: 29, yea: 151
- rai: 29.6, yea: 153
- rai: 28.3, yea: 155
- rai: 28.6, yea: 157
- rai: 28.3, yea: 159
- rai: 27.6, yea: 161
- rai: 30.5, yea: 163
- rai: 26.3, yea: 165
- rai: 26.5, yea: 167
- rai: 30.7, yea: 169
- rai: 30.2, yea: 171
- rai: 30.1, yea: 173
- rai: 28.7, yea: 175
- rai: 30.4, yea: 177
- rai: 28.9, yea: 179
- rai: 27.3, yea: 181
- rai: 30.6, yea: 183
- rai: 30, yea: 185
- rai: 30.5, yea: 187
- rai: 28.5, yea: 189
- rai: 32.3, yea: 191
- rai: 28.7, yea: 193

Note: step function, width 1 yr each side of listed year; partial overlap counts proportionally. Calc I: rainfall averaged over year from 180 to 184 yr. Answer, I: 29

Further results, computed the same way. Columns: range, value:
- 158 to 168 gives 27.8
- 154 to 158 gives 28.5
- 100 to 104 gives 21.4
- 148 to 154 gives 29.1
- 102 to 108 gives 18.1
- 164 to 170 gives 27.8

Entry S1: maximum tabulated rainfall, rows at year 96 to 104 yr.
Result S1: 28.2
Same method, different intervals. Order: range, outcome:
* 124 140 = 30.5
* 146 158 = 31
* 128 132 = 28.5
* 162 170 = 30.7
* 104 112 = 18.4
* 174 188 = 30.6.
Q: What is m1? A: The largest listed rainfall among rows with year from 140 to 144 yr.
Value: 29.4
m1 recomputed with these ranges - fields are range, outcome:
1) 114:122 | 20.9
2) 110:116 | 16.2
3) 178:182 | 28.9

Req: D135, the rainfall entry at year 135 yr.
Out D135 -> 30.5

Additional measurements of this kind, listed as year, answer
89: 29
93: 27.7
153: 29.6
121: 20.9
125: 26.8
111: 13.1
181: 27.3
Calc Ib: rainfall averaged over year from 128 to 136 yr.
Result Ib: 28.5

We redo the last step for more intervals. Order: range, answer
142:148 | 29.9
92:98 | 27.8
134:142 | 29.8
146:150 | 29.9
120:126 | 24.6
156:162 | 28.2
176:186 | 29.4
